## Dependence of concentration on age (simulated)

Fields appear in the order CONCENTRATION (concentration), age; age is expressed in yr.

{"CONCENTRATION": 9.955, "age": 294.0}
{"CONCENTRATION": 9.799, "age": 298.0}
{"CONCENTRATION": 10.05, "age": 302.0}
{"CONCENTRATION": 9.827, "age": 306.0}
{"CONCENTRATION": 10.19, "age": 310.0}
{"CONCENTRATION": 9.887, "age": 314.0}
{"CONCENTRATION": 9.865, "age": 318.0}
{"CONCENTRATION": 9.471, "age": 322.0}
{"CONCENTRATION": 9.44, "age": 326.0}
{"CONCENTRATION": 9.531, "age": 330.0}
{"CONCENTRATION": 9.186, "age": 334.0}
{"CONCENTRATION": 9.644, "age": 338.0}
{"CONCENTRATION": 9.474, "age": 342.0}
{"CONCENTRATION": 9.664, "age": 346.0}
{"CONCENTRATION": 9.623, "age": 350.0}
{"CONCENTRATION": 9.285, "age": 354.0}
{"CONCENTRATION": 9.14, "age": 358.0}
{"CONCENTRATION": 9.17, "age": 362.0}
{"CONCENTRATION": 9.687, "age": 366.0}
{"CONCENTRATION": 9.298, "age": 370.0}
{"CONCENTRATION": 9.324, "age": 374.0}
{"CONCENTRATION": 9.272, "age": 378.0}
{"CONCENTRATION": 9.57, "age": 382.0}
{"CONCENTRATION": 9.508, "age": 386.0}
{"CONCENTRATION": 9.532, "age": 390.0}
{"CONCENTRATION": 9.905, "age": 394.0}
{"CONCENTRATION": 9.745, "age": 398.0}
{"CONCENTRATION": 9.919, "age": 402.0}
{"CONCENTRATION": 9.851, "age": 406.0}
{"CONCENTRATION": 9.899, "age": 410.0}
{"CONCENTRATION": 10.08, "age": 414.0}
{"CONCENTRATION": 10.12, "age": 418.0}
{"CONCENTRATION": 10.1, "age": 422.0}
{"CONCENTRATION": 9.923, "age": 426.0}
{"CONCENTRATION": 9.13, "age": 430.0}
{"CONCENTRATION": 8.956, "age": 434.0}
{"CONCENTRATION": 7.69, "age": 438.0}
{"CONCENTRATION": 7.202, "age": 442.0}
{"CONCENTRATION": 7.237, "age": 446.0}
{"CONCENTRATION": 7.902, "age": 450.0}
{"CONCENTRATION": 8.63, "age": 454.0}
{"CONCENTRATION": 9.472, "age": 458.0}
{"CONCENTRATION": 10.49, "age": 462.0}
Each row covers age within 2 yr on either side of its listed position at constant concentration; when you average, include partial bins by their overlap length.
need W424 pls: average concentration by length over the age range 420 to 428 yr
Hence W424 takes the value 10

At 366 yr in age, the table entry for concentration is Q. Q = 9.687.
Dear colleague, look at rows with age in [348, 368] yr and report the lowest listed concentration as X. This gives 9.14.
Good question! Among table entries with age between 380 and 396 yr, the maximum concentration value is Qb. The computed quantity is 9.905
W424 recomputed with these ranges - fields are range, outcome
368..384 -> 9.37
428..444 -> 8.24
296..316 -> 9.95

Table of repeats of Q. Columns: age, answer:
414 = 10.08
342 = 9.474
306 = 9.827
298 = 9.799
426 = 9.923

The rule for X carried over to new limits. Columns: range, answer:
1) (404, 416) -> 9.851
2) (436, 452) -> 7.202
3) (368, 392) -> 9.272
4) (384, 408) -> 9.508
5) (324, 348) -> 9.186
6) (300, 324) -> 9.471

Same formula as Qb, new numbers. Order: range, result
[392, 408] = 9.919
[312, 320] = 9.887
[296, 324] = 10.19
